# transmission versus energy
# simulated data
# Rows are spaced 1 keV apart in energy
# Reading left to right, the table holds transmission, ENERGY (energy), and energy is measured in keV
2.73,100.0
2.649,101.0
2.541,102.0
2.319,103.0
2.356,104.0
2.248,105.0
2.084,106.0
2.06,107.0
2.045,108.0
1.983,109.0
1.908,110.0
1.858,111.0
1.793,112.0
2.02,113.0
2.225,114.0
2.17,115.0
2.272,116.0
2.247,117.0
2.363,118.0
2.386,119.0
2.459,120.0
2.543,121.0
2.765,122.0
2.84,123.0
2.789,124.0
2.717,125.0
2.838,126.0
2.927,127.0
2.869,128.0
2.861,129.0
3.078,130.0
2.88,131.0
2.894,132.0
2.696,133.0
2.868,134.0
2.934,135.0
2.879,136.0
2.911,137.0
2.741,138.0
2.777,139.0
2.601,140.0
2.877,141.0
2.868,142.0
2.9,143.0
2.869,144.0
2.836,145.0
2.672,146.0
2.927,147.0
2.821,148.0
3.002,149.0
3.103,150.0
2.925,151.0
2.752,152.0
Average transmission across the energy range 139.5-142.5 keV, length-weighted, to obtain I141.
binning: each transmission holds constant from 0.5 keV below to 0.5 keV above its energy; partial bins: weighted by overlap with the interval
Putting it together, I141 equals 2.78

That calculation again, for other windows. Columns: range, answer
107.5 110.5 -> 1.98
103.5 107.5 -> 2.19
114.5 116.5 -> 2.22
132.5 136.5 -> 2.84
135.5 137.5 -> 2.9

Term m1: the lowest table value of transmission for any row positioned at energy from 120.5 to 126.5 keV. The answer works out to 2.543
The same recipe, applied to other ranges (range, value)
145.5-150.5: 2.672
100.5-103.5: 2.319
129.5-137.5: 2.696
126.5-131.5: 2.861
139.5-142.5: 2.601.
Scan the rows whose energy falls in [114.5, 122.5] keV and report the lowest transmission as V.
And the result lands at 2.17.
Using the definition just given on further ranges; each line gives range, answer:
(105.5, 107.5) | 2.06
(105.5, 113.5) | 1.793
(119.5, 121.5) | 2.459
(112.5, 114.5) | 2.02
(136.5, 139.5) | 2.741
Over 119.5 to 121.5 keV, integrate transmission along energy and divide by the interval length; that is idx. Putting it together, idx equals 2.5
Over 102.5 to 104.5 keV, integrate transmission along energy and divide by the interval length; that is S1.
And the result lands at 2.34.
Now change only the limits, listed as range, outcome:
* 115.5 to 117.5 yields 2.26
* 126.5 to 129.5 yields 2.89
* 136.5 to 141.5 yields 2.78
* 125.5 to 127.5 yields 2.88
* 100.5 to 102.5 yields 2.59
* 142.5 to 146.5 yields 2.82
